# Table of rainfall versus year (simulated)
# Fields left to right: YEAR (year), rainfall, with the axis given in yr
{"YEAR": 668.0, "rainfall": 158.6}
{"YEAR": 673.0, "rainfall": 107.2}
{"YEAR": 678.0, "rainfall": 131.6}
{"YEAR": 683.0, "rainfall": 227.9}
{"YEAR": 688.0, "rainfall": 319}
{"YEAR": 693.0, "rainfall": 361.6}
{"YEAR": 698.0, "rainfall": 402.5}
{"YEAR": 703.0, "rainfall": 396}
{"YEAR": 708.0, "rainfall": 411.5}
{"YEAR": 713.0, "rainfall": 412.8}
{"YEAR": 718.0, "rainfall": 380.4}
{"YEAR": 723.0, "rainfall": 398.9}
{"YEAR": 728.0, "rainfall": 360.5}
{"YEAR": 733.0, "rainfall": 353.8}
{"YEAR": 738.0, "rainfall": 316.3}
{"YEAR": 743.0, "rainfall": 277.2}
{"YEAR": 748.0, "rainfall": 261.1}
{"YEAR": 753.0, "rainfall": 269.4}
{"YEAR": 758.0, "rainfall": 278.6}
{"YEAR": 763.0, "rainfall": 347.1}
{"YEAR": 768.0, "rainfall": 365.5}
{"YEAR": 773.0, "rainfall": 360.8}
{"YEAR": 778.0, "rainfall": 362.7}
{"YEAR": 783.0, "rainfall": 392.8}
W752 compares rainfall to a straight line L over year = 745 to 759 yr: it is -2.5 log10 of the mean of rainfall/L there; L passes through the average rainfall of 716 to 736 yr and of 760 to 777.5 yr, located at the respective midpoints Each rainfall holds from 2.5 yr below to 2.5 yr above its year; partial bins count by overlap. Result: 0.32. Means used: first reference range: 372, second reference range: 356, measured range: 269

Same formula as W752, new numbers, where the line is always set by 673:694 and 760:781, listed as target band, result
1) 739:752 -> 0.17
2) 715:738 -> -0.24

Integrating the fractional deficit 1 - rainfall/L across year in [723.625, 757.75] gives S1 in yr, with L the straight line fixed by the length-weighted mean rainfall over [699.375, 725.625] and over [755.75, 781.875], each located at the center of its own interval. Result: 5.87 yr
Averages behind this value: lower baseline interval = 400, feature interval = 310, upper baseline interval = 346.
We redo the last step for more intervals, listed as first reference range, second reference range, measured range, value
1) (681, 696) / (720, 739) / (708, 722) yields -2.3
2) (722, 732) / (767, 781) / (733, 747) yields 2.5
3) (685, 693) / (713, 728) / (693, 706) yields -1.7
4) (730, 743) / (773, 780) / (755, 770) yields 1.0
